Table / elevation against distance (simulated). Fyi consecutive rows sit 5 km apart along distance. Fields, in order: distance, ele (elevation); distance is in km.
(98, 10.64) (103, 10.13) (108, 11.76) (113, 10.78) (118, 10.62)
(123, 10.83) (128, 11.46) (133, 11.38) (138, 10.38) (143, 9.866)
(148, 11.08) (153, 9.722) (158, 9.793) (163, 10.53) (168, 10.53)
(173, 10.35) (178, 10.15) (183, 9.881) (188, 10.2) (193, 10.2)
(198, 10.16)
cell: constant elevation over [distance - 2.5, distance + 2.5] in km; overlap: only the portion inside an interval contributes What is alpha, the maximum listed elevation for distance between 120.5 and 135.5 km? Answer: 11.46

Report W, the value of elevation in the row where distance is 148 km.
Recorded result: 11.08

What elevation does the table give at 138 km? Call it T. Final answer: 10.38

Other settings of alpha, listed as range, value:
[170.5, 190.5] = 10.35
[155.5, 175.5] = 10.53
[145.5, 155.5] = 11.08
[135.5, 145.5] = 10.38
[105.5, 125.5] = 11.76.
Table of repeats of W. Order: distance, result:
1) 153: 9.722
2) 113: 10.78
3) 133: 11.38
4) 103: 10.13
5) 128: 11.46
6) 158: 9.793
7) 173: 10.35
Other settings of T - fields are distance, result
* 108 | 11.76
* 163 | 10.53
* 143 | 9.866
